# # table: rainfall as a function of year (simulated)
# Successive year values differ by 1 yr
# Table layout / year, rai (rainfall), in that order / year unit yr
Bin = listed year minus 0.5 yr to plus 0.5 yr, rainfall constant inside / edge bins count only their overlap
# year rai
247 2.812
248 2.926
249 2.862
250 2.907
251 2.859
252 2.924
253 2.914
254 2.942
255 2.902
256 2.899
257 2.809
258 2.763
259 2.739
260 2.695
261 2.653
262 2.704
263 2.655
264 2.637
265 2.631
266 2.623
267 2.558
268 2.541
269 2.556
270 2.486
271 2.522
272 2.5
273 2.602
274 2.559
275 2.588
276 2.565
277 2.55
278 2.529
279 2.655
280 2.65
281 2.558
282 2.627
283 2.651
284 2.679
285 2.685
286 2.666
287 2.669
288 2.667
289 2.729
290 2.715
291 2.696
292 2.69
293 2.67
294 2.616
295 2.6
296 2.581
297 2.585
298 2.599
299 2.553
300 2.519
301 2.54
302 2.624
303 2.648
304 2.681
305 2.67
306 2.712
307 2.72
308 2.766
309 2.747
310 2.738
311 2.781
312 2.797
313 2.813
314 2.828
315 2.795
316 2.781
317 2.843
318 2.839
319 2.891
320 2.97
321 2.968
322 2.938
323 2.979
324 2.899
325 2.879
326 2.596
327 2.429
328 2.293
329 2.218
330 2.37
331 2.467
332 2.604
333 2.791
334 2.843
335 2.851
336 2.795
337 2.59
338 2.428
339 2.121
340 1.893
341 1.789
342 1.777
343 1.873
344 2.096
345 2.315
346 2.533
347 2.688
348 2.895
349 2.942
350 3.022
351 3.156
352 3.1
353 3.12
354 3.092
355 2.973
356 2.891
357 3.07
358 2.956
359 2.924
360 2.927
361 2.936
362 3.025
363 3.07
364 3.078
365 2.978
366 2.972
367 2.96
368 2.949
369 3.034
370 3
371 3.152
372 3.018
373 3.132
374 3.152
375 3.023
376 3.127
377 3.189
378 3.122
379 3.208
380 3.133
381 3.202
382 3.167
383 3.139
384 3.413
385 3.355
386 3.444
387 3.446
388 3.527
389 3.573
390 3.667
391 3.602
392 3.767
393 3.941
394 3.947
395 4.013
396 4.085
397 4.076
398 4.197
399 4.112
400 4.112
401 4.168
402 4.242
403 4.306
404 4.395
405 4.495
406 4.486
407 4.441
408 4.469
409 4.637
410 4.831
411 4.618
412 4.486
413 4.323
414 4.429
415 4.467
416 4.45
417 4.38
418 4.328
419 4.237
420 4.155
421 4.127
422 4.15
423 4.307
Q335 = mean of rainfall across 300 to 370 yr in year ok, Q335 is 2.73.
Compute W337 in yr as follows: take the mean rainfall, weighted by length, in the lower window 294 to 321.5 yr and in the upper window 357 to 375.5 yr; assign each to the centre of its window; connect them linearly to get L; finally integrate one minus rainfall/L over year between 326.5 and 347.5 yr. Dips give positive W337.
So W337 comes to 3.7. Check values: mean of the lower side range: 2.72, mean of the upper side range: 3.02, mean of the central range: 2.37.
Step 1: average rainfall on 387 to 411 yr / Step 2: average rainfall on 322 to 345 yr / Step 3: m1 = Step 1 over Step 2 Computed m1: 1.69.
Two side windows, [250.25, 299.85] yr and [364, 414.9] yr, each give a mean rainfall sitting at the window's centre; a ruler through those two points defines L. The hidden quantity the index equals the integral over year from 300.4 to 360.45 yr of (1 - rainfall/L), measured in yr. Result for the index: 9.0 yr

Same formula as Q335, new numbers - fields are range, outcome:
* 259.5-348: 2.61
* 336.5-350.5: 2.35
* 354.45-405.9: 3.43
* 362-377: 3.05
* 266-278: 2.55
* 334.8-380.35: 2.83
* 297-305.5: 2.6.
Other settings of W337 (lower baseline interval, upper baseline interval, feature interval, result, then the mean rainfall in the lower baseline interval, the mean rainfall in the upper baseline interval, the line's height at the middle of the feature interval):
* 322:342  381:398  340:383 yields 2.83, 2.51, 3.64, 3.09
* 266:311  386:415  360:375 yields 2.72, 2.63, 4.15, 3.7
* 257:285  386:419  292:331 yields 5.02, 2.62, 4.18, 3.1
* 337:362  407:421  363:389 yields 1.68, 2.65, 4.44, 3.39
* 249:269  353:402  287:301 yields 1.42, 2.75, 3.34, 2.93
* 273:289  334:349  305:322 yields -2.23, 2.62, 2.37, 2.49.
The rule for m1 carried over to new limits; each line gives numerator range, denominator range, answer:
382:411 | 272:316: 1.50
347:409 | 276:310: 1.30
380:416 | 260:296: 1.53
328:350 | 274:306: 0.93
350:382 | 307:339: 1.12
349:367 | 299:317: 1.11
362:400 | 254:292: 1.28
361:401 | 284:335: 1.26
